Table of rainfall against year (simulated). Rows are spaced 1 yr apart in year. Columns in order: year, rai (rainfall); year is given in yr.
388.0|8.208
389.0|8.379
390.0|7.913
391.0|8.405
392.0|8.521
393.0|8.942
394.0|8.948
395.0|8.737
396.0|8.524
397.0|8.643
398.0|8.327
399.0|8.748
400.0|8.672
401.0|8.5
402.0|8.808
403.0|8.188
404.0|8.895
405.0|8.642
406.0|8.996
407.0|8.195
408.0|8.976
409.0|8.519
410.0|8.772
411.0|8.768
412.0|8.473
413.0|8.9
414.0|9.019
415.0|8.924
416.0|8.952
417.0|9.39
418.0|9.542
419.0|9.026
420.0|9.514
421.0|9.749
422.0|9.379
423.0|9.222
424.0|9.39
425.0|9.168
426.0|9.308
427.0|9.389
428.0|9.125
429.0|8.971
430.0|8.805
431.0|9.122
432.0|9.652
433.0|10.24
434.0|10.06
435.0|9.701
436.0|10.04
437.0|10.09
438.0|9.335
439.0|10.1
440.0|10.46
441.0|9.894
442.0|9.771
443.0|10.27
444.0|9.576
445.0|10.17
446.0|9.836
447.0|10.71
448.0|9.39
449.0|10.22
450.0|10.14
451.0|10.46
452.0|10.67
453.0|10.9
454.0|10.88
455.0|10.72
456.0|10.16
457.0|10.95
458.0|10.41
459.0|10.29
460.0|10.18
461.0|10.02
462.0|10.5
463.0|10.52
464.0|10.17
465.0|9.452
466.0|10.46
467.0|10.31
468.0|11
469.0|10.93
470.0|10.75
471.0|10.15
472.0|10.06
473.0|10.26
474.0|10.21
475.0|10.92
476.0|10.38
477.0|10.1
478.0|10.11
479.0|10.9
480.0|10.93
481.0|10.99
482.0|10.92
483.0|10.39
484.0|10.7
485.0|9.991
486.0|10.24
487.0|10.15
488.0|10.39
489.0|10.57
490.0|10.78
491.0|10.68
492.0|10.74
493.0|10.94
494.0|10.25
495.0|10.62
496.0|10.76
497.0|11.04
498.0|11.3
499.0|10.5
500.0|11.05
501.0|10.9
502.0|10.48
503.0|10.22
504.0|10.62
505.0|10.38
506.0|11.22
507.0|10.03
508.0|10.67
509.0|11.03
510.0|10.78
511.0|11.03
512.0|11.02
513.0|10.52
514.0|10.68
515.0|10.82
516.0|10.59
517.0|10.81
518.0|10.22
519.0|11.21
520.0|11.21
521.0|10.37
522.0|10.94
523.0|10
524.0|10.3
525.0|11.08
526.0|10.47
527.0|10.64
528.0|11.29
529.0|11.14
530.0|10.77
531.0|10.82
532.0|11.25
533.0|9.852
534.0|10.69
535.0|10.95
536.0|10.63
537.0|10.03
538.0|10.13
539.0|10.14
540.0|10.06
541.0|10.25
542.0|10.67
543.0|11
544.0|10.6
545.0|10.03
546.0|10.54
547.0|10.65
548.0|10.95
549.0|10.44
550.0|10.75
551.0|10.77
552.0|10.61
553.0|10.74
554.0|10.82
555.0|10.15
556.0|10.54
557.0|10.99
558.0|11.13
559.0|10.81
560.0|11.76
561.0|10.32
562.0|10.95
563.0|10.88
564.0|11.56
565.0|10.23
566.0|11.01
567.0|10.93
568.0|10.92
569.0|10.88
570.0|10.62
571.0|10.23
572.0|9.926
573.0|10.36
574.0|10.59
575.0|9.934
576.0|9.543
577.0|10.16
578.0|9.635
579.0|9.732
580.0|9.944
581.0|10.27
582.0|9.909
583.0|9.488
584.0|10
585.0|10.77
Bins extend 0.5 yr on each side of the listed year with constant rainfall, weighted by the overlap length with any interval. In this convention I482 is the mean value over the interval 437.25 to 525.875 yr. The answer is 10.5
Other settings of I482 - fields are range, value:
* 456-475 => 10.4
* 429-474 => 10.2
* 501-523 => 10.7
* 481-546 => 10.6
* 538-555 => 10.5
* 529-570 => 10.7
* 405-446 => 9.37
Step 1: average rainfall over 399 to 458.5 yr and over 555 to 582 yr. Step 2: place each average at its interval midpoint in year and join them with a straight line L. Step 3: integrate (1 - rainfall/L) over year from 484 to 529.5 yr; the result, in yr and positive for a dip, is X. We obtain -2.7 yr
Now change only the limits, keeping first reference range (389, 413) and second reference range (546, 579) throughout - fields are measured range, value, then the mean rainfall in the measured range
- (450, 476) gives -3.0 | 10.4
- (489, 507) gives -1.7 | 10.7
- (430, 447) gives -1.5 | 9.89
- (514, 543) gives -1.3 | 10.6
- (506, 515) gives -0.7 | 10.8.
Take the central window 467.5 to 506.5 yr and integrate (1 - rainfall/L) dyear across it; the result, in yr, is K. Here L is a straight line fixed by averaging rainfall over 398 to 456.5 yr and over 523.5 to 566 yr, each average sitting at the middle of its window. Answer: -2.0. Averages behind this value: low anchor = 9.46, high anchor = 10.7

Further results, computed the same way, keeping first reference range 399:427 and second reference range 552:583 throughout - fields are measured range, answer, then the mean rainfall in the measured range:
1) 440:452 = -1.0 yr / 10.1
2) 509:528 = -1.4 yr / 10.7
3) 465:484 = -1.9 yr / 10.5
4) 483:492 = -0.7 yr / 10.5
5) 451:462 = -1.3 yr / 10.5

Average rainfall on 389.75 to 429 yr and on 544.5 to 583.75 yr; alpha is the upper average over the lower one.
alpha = 1.18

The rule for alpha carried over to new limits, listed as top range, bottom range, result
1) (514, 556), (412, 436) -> 1.14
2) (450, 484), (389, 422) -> 1.19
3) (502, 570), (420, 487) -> 1.06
